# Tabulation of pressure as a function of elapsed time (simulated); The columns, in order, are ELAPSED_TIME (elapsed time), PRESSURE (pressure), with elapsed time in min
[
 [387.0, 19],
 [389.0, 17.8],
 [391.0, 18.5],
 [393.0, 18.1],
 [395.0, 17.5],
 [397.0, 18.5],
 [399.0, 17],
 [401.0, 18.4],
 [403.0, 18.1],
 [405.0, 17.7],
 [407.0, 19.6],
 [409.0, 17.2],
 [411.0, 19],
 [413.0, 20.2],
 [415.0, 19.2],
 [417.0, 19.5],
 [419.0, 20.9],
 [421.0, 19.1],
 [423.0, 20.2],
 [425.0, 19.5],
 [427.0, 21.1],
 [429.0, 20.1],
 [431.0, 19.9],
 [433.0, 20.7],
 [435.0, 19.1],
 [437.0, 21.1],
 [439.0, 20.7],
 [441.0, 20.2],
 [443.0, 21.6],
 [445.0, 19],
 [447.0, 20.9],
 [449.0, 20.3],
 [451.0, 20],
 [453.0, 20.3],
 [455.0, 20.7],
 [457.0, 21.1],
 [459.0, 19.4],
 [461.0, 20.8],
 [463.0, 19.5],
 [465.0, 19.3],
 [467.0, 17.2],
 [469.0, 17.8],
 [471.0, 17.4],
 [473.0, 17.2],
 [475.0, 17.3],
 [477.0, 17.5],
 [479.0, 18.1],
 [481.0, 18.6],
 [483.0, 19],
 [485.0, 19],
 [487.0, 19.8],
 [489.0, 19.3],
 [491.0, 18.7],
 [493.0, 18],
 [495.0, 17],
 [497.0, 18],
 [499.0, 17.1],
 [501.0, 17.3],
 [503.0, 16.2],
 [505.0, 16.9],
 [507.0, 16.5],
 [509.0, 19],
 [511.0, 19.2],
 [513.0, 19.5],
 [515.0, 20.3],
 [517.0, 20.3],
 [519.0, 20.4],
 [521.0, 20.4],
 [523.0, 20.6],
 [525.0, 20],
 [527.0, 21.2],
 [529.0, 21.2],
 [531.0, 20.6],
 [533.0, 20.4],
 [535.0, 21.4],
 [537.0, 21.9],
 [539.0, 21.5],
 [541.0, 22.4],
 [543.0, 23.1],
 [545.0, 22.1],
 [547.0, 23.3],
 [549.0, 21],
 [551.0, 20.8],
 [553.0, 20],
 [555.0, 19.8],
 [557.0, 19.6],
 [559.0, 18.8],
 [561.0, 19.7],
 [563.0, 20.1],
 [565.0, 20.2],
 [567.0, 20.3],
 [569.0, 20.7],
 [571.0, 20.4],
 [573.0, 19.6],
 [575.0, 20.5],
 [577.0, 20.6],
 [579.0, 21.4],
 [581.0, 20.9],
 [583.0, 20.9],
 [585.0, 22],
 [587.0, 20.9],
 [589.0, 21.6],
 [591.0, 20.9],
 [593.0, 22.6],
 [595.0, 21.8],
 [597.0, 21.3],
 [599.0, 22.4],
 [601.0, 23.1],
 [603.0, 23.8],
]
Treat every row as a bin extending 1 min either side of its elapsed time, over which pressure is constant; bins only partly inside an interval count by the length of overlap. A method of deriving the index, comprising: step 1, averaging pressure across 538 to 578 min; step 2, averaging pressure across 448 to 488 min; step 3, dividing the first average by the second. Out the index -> 1.09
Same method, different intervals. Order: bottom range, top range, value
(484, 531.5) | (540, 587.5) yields 1.09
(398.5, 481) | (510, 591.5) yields 1.07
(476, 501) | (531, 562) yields 1.15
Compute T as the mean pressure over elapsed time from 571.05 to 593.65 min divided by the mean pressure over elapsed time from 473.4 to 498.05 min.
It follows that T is 1.1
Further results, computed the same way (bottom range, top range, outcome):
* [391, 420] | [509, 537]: 1.10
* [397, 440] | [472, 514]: 0.93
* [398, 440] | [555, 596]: 1.06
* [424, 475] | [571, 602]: 1.08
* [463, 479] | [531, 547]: 1.23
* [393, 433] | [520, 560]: 1.10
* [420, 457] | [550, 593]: 1.01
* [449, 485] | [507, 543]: 1.09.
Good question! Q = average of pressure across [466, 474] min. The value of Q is 17.4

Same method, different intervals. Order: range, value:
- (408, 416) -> 18.9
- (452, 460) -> 20.4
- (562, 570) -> 20.3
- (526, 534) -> 20.9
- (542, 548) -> 22.8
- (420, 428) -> 20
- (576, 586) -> 21.2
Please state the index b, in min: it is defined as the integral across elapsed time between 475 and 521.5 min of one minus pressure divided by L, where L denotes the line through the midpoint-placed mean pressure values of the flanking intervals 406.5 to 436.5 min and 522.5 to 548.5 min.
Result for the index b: 5.45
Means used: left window 19.7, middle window 18.5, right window 21.5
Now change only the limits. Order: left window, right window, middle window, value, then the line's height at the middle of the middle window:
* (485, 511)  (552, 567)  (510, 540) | -3.0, 18.7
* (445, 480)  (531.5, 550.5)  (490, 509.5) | 2.8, 20.4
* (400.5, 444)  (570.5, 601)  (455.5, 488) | 2.3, 20.2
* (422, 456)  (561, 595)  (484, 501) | 1.8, 20.5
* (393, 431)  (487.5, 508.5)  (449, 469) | -1.6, 18.2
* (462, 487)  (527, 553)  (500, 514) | 1.5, 19.9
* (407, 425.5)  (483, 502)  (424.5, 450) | -1.6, 19.1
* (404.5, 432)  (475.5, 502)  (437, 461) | -1.8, 19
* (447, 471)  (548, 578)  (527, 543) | -1.2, 20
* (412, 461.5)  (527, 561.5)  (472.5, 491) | 1.9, 20.6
